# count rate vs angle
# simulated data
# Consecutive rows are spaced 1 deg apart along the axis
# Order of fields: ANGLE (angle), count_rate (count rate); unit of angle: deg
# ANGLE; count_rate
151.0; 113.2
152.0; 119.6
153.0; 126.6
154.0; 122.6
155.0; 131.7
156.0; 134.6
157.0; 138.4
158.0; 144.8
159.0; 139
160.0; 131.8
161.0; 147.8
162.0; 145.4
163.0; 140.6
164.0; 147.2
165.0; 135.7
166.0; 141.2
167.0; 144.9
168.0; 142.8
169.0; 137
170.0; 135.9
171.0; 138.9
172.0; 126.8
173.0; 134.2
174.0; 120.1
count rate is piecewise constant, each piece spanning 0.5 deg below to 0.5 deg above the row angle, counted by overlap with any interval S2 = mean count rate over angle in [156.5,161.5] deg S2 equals 140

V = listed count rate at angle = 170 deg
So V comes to 135.9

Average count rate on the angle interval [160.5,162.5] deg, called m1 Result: 147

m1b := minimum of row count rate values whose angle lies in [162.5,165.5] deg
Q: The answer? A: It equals 135.7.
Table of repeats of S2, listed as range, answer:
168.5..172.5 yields 135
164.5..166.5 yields 138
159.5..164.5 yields 143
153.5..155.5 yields 127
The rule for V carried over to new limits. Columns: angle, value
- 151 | 113.2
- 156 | 134.6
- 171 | 138.9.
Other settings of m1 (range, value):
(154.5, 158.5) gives 137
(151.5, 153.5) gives 123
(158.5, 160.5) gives 135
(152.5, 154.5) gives 125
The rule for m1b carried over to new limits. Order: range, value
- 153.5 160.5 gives 122.6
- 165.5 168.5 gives 141.2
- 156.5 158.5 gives 138.4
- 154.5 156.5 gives 131.7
